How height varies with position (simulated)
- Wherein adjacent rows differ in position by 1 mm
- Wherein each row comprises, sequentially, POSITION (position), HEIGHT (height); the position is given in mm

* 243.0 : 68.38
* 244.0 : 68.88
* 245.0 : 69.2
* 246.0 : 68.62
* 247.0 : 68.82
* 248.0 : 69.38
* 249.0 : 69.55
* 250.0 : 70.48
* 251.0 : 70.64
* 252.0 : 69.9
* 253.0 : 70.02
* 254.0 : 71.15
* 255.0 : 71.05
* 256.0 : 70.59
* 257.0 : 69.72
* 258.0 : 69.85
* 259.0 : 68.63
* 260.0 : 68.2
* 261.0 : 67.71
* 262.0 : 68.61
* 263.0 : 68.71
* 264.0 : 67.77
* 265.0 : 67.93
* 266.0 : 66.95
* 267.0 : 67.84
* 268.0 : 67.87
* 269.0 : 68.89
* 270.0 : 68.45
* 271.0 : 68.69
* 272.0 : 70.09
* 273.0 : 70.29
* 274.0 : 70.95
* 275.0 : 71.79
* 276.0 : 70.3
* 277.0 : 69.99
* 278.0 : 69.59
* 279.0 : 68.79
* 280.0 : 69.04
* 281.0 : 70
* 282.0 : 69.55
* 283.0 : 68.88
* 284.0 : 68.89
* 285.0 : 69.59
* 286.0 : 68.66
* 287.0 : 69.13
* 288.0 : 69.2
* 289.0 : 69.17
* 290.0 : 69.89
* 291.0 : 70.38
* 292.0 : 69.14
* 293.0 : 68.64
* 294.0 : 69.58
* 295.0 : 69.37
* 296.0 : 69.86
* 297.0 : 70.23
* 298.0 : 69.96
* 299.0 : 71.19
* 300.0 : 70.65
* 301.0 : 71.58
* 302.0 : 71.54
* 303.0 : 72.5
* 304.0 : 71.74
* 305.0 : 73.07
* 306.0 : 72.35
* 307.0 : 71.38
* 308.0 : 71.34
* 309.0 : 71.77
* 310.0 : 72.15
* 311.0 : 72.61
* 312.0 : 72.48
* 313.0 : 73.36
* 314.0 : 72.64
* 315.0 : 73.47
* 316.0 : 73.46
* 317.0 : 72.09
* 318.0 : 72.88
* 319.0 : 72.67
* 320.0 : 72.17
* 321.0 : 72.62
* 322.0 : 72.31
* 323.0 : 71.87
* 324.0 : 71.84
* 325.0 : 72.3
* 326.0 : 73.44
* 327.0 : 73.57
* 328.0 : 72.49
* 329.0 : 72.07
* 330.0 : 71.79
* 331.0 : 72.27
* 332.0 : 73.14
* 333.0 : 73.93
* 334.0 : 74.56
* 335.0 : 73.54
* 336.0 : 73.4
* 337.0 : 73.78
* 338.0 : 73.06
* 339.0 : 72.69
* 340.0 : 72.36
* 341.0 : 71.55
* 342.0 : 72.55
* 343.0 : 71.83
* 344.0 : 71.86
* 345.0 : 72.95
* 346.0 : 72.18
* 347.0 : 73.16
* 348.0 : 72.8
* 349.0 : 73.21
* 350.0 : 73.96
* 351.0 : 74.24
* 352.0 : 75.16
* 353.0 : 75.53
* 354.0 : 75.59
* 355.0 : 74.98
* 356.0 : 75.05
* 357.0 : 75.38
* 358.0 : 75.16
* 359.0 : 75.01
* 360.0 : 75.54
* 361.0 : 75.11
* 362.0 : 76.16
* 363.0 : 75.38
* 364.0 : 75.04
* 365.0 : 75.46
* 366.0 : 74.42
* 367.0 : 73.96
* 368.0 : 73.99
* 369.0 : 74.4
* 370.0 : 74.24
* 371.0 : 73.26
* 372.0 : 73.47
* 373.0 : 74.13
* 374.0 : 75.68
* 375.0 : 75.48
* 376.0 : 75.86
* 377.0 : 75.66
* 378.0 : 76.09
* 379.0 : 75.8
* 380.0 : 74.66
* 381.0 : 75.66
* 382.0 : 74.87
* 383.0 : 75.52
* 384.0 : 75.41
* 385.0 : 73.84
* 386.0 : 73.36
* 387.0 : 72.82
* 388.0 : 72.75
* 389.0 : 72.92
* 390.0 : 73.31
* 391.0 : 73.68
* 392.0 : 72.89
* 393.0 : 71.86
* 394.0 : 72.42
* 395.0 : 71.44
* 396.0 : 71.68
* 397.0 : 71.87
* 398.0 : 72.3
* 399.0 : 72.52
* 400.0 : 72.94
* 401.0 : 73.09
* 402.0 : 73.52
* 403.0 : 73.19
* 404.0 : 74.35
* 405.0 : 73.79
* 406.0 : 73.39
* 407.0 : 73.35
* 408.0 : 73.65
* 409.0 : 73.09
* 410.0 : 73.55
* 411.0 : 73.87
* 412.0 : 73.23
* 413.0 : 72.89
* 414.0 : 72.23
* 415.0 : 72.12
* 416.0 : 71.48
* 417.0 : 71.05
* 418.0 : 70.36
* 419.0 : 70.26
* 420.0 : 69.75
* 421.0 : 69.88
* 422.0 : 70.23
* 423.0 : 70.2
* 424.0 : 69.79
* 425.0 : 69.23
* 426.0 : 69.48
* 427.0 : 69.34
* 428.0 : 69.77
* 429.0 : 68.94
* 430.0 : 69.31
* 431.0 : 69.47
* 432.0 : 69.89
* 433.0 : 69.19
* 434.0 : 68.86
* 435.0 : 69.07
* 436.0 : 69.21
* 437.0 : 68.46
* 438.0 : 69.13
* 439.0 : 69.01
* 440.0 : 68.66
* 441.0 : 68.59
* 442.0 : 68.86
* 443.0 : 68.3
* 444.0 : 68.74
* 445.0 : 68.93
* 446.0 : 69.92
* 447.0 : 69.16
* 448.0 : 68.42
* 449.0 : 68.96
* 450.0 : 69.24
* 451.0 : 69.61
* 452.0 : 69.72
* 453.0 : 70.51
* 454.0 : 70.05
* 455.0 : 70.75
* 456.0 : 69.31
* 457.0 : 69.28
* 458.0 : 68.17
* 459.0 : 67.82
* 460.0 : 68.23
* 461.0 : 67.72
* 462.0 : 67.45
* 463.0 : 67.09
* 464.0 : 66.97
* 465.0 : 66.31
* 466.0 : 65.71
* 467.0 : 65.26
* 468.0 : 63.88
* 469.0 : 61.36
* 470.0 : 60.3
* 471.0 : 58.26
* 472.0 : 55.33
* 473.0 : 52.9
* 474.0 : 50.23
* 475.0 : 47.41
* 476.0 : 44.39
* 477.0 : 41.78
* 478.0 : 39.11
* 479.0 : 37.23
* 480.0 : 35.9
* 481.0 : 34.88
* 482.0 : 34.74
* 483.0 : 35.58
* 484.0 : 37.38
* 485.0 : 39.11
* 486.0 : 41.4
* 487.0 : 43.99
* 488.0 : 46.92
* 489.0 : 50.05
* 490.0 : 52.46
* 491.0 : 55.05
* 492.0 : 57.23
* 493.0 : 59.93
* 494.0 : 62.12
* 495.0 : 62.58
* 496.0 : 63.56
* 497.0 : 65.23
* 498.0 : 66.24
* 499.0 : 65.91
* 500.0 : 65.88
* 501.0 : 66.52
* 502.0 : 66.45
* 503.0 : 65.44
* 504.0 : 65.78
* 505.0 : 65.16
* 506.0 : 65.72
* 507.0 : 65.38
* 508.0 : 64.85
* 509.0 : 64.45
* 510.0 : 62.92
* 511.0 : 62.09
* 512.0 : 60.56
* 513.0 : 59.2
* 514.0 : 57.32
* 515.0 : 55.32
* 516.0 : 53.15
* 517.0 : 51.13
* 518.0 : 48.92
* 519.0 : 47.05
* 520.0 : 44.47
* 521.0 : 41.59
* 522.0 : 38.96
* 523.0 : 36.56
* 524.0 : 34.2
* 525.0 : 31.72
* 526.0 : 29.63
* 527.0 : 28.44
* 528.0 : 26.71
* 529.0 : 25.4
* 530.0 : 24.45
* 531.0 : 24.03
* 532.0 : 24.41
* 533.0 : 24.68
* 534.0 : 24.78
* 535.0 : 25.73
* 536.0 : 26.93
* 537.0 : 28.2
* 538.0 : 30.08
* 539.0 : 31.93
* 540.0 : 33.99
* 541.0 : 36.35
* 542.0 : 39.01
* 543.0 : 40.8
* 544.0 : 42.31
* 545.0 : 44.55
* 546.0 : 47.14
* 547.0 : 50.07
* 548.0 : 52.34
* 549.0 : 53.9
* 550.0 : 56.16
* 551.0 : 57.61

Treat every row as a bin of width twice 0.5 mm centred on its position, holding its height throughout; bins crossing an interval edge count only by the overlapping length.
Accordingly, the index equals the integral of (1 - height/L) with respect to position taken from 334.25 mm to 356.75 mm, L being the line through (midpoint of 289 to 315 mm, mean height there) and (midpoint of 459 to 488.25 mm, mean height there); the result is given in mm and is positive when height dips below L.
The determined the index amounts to -2.4 mm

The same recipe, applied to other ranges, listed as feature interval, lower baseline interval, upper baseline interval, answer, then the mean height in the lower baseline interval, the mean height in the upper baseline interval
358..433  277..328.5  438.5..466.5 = -3.66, 71.1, 68.6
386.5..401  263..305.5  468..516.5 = -2.51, 69.7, 54.8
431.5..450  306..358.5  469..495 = -4.90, 73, 47.5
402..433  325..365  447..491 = -3.70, 73.7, 56.7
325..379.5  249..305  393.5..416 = -1.86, 69.7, 72.9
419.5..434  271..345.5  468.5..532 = -2.85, 71.4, 49.9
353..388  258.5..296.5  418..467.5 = -2.97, 69.1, 68.9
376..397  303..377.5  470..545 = -2.47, 73.5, 46.6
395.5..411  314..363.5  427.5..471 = -0.62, 73.4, 68.1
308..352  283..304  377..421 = -1.07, 70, 73.1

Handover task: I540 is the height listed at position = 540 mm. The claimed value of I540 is 33.99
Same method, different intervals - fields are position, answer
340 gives 72.36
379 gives 75.8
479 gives 37.23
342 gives 72.55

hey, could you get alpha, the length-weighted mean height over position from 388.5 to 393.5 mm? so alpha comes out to 72.9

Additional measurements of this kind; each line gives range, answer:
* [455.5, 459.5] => 68.6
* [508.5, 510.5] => 63.7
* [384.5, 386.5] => 73.6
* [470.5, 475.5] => 52.8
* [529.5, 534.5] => 24.5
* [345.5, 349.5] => 72.8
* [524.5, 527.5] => 29.9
